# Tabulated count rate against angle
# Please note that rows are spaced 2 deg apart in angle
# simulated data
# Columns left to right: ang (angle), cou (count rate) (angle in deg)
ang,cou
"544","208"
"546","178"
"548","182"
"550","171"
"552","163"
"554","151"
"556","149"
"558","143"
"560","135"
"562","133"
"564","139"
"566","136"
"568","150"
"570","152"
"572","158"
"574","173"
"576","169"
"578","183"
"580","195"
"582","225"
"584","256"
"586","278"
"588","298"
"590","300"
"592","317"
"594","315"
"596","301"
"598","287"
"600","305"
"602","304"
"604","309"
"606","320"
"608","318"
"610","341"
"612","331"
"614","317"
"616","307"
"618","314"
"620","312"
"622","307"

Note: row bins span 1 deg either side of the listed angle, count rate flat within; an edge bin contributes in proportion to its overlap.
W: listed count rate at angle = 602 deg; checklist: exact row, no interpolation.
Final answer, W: 304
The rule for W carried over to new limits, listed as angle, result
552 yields 163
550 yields 171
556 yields 149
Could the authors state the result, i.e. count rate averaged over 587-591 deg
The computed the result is 299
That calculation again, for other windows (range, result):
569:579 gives 167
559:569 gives 139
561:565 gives 136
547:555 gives 167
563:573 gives 147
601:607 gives 311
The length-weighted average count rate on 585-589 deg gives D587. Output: 288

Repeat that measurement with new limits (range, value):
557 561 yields 139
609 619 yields 322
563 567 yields 138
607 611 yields 330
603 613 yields 324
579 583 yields 210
